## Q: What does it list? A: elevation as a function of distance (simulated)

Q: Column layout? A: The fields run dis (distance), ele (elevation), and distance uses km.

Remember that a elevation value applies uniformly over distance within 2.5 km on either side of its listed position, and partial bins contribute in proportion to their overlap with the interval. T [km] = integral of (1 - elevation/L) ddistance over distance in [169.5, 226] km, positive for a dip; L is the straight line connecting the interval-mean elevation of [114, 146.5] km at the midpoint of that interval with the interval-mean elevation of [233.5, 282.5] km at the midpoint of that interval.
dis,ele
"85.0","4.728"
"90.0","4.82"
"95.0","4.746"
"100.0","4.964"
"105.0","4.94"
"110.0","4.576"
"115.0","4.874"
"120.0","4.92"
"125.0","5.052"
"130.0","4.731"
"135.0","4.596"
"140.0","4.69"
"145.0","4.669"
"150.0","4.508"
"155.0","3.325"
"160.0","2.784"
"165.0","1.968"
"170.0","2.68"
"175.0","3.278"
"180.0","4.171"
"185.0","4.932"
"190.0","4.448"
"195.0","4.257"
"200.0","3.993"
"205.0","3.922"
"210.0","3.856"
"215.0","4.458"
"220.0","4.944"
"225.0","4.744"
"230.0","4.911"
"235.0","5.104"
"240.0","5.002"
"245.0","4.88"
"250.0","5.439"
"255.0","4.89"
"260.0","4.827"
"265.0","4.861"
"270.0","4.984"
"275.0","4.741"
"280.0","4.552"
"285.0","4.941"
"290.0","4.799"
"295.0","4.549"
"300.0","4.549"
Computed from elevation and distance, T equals 8.0 km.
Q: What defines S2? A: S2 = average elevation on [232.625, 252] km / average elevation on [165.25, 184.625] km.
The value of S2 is 1.51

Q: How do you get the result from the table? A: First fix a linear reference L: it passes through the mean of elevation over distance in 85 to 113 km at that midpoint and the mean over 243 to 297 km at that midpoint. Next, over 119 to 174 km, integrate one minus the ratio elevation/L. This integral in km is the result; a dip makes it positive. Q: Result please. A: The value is 9.9 km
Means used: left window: 4.8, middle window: 3.95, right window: 4.86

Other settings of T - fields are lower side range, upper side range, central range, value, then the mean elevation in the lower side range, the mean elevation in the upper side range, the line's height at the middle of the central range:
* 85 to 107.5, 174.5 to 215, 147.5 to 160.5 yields 2.33 km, 4.85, 4.17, 4.45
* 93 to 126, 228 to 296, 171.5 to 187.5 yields 2.76 km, 4.86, 4.9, 4.88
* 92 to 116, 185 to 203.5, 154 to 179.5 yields 9.02 km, 4.82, 4.31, 4.46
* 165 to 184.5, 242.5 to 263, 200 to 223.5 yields -0.78 km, 3.36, 5.01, 4.14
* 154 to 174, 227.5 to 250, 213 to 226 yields -0.87 km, 2.69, 5.03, 4.42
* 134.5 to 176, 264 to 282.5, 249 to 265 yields -1.30 km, 3.58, 4.78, 4.61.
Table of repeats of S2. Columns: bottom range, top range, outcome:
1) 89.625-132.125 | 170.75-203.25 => 0.84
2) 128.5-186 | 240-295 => 1.28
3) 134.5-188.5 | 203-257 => 1.26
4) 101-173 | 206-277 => 1.15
